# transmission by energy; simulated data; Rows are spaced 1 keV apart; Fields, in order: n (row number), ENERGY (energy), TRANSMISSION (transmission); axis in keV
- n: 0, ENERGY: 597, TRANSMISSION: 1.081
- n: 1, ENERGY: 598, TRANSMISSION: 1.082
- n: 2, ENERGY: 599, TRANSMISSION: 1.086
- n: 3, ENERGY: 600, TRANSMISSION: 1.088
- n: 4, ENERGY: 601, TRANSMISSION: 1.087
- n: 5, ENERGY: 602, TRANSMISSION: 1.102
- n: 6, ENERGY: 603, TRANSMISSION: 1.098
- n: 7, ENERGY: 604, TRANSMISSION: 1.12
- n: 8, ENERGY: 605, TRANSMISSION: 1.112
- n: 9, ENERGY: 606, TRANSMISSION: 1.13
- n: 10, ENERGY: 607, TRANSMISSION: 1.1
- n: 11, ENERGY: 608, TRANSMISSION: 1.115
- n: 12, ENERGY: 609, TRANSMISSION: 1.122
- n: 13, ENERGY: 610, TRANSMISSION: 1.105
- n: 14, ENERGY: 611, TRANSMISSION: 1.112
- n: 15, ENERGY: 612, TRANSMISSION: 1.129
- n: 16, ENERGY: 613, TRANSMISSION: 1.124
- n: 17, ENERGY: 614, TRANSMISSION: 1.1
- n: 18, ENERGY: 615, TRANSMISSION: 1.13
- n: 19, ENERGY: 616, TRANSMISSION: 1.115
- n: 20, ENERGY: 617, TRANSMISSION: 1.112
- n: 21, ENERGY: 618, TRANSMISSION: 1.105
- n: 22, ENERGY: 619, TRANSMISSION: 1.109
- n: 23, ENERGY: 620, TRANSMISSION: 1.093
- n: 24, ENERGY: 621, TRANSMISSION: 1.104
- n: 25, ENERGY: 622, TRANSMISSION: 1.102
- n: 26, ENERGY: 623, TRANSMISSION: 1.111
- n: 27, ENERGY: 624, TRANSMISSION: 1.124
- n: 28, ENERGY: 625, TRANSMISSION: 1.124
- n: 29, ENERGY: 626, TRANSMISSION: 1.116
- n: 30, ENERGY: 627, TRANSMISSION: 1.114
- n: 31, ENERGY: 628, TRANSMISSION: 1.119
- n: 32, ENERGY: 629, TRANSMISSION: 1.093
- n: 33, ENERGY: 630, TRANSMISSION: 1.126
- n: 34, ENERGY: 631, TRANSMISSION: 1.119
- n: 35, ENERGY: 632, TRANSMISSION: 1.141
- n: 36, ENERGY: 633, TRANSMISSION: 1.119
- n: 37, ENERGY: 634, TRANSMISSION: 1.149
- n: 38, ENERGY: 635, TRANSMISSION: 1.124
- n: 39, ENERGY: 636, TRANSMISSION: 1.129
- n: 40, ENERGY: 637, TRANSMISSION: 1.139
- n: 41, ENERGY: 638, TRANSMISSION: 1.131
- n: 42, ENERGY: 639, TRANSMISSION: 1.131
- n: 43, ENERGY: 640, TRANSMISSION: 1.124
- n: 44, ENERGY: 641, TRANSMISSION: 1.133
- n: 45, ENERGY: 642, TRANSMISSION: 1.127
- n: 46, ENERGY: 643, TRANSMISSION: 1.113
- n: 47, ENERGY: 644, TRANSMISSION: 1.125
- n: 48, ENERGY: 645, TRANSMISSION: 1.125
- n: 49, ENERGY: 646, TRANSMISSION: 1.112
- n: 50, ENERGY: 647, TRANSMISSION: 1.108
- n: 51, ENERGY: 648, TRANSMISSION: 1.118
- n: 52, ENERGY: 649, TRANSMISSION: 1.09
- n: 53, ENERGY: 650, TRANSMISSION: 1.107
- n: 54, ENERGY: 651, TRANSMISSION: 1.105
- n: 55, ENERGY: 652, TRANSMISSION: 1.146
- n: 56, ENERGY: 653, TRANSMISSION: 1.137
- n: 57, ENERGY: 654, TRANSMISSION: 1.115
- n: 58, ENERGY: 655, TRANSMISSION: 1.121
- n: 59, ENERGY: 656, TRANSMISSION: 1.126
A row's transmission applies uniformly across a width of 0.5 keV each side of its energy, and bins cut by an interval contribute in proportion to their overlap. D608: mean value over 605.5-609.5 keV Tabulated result 1.12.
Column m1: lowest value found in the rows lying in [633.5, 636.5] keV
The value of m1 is 1.124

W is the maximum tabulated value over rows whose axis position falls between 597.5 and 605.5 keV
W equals 1.12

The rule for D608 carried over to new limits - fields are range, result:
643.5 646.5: 1.12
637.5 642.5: 1.13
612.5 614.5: 1.11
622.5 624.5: 1.12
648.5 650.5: 1.1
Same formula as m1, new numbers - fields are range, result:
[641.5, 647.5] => 1.108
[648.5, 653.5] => 1.09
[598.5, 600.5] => 1.086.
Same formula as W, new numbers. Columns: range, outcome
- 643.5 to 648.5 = 1.125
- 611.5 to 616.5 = 1.13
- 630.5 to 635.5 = 1.149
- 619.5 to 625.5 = 1.124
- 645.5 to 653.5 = 1.146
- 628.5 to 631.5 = 1.126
